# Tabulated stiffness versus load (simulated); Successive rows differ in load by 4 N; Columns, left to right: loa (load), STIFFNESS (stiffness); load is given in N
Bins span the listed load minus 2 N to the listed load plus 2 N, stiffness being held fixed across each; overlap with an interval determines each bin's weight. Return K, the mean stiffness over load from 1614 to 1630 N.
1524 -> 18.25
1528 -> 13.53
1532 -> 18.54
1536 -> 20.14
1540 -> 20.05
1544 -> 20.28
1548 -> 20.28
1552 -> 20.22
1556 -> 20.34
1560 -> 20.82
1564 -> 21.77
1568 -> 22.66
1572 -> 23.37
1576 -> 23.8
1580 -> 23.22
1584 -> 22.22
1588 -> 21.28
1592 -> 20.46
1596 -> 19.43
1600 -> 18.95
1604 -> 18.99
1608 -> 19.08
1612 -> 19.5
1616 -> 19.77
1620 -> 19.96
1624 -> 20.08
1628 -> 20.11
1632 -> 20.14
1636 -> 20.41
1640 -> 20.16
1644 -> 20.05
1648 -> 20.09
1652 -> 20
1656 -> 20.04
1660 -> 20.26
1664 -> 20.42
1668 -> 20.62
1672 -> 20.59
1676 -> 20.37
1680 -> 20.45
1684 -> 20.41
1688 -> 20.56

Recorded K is 20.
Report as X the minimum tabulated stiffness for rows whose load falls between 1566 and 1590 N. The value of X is 21.28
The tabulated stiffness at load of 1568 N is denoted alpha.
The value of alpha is 22.66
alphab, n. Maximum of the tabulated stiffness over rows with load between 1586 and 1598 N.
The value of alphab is 21.28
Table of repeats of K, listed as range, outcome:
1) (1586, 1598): 20.4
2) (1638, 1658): 20.1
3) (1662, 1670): 20.5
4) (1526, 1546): 18.5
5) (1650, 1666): 20.2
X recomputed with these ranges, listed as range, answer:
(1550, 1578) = 20.22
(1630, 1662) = 20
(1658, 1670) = 20.26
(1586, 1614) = 18.95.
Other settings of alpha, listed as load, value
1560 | 20.82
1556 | 20.34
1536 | 20.14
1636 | 20.41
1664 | 20.42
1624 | 20.08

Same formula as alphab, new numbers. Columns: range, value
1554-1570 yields 22.66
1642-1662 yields 20.26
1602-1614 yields 19.5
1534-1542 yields 20.14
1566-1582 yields 23.8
